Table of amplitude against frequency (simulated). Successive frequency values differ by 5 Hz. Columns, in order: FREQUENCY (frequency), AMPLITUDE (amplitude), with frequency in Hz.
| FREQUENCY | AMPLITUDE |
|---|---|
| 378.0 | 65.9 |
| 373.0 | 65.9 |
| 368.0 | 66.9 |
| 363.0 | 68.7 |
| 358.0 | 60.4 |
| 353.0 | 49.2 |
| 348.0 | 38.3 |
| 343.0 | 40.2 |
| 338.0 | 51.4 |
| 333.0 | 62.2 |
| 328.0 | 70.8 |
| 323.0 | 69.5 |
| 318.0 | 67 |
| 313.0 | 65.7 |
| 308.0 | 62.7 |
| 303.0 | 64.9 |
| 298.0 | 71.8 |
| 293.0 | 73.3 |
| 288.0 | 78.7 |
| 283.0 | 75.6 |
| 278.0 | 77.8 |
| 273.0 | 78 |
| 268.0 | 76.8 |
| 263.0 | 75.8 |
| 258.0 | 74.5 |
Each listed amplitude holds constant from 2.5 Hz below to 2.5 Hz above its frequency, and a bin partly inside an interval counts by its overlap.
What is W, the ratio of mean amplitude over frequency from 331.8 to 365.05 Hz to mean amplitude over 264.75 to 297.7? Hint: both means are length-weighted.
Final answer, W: 0.7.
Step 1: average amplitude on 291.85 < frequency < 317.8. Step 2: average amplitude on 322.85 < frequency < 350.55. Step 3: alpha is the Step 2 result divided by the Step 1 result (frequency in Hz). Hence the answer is 0.80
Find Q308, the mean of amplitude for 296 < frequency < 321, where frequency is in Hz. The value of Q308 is 66.4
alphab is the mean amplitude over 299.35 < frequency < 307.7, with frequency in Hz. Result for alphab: 65.3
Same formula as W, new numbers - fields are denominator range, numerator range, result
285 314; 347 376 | 0.85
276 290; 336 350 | 0.56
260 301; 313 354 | 0.75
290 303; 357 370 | 0.92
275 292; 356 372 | 0.85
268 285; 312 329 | 0.88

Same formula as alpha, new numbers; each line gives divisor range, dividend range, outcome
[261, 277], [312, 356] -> 0.74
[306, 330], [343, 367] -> 0.80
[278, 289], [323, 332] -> 0.90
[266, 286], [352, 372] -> 0.81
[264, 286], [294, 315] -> 0.87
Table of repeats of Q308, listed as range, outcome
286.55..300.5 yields 74.3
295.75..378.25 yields 61.1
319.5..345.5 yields 59.1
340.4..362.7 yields 49.2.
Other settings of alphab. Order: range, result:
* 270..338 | 70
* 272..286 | 77.1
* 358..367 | 66.1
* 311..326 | 67.6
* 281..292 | 76.7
